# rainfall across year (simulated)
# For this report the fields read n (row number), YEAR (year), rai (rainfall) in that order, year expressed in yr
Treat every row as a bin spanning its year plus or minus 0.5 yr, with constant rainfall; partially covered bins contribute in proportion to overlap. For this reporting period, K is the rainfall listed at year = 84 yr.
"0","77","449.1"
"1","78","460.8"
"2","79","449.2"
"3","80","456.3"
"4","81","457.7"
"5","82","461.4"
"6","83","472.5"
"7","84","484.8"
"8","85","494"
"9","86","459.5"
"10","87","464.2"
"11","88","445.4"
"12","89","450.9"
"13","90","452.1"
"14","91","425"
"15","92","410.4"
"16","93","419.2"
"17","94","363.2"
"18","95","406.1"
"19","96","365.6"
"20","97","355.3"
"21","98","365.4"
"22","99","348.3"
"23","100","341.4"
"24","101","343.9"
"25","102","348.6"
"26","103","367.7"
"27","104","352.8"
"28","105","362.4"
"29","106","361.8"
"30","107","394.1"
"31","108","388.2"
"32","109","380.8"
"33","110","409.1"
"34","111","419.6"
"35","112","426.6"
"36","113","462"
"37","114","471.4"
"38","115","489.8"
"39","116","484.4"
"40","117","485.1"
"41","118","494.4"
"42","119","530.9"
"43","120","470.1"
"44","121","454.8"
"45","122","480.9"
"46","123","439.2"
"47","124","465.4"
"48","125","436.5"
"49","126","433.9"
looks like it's 484.8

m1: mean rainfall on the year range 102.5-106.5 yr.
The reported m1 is 361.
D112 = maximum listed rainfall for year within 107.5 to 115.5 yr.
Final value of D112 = 489.8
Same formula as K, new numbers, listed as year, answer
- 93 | 419.2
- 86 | 459.5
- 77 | 449.1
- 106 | 361.8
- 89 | 450.9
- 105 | 362.4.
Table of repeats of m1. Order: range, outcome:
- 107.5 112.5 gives 405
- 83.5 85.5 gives 489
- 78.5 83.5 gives 459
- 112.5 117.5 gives 479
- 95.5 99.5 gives 359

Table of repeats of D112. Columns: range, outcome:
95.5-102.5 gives 365.6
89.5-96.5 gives 452.1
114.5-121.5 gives 530.9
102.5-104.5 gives 367.7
